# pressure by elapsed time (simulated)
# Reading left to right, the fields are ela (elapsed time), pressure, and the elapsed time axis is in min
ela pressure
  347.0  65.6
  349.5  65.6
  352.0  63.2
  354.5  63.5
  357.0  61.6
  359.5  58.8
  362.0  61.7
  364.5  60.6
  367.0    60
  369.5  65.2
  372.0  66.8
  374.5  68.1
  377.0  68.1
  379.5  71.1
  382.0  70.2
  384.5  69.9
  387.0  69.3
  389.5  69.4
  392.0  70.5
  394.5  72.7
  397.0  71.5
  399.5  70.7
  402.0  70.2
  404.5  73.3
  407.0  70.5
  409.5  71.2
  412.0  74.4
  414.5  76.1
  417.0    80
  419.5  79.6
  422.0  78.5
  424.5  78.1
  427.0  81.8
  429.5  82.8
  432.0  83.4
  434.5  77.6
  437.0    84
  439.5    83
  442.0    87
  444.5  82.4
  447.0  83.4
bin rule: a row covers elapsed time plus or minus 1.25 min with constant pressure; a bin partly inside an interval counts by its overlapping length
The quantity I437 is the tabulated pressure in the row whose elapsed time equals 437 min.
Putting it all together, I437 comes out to 84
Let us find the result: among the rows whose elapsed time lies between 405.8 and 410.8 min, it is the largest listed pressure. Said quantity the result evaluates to 71.2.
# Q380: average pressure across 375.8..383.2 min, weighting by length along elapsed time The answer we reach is 69.8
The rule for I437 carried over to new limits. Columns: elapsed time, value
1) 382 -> 70.2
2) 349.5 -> 65.6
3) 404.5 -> 73.3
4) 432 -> 83.4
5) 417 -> 80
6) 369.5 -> 65.2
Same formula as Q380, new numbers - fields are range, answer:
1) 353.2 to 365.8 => 61.2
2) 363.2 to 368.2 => 60.3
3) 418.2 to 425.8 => 78.8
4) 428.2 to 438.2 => 81.9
